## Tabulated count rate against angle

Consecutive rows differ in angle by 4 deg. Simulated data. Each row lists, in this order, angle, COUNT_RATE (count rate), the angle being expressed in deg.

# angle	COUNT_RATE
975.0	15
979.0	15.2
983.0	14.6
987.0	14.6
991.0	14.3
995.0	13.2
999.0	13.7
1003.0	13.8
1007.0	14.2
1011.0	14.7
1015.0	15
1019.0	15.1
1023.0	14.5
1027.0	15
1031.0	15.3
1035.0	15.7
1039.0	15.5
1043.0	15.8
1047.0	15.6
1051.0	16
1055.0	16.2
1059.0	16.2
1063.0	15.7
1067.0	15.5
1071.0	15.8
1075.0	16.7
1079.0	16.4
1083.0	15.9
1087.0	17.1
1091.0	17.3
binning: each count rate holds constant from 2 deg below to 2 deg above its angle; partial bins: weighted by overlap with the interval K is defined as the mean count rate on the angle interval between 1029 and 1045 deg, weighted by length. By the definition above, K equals 15.6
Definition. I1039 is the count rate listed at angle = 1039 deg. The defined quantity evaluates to 15.5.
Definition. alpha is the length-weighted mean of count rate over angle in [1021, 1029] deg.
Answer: 14.8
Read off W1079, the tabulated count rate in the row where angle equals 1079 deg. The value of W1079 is 16.4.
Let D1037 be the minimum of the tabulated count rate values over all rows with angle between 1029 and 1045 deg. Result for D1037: 15.3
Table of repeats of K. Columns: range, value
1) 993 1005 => 13.6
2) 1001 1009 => 14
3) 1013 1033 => 15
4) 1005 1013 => 14.4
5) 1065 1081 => 16.1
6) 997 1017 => 14.3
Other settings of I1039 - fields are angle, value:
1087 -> 17.1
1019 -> 15.1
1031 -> 15.3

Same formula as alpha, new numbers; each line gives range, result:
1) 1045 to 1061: 16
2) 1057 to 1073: 15.8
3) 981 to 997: 14.2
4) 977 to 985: 14.9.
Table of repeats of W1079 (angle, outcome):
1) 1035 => 15.7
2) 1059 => 16.2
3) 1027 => 15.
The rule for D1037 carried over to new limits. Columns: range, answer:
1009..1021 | 14.7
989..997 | 13.2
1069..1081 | 15.8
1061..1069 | 15.5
